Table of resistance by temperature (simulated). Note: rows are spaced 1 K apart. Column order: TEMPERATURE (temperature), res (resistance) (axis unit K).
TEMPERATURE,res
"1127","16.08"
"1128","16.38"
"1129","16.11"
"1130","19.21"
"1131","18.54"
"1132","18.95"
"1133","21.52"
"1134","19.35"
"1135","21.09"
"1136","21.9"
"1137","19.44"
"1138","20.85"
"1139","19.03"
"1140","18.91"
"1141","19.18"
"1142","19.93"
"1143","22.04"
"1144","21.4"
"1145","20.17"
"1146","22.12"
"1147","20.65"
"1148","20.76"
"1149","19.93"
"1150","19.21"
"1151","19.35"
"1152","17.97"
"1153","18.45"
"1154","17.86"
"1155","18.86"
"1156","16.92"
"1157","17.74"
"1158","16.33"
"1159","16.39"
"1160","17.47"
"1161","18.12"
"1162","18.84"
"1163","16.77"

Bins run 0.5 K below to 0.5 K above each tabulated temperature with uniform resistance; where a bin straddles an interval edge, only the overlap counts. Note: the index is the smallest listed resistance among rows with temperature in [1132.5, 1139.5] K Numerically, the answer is 19.03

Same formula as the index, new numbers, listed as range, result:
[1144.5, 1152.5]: 17.97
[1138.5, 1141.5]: 18.91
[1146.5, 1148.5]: 20.65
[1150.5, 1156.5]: 16.92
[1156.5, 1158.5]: 16.33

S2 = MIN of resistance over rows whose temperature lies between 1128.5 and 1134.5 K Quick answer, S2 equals 16.11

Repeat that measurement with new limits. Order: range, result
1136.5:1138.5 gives 19.44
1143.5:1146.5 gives 20.17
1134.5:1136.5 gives 21.09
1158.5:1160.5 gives 16.39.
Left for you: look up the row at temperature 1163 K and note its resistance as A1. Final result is 16.77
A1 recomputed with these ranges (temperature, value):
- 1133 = 21.52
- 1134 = 19.35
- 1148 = 20.76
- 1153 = 18.45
